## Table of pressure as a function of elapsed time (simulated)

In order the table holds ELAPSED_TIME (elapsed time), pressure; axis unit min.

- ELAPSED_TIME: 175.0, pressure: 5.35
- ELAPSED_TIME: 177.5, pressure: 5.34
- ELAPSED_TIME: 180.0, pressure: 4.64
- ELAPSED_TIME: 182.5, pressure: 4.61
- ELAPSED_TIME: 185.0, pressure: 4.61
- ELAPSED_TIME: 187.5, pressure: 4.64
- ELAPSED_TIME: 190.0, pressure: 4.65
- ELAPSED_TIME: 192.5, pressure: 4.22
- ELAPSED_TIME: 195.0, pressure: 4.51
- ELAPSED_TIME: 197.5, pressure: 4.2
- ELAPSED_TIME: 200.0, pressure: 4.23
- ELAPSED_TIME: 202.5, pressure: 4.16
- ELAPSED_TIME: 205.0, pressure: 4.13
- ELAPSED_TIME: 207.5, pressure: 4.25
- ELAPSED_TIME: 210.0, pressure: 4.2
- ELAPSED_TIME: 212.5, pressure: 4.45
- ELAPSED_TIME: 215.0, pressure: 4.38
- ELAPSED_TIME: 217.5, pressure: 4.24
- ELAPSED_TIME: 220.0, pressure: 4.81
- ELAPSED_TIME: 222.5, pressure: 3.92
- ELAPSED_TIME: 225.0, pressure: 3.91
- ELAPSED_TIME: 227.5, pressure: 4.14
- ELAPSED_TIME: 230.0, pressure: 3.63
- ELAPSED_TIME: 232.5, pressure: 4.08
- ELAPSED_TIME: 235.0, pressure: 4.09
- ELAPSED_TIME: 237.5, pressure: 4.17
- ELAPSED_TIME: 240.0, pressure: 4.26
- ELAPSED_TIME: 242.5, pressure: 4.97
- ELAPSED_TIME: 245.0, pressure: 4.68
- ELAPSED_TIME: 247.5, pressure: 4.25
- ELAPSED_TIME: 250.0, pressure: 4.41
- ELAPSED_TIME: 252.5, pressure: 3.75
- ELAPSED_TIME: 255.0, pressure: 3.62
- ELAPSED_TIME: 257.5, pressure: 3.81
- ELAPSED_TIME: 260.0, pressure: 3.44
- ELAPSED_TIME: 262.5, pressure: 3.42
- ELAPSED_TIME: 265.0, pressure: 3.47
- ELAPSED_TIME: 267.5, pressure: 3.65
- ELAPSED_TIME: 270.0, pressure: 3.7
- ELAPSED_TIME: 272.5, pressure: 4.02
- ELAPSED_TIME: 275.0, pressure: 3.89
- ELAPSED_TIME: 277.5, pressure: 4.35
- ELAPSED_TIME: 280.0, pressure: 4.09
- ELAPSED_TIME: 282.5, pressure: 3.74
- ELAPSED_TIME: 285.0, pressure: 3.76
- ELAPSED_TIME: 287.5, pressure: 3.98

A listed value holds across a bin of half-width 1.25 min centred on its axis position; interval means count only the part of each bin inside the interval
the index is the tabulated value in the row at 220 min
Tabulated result 4.81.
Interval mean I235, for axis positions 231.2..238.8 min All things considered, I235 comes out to 4.11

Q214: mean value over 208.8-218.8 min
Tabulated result 4.32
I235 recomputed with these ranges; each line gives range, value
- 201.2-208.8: 4.18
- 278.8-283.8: 3.91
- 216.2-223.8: 4.32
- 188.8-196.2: 4.46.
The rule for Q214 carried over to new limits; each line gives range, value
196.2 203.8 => 4.2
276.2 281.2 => 4.22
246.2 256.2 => 4.01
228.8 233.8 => 3.86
